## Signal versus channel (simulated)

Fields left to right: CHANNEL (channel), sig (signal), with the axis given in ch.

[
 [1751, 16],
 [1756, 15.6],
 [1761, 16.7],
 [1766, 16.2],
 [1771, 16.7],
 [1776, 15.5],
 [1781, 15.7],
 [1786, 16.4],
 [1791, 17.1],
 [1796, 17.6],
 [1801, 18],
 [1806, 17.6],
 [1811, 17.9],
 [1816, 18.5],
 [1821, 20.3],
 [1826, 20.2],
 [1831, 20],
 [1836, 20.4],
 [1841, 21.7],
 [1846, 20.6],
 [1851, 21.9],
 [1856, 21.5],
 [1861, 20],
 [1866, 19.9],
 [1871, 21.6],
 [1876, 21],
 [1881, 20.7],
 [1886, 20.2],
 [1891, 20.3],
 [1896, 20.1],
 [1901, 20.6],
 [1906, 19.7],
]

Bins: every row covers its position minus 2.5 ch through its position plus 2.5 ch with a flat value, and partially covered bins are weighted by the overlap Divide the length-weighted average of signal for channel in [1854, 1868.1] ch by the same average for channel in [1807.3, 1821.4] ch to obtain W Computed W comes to 1.10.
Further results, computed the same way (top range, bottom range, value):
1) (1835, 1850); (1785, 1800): 1.22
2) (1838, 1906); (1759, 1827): 1.19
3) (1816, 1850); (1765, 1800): 1.24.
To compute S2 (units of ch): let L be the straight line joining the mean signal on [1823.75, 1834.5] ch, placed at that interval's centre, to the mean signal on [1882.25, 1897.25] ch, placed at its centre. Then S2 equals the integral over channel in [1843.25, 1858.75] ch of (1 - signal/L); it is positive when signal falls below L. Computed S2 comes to -0.9 ch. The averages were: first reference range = 20.1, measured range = 21.3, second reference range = 20.2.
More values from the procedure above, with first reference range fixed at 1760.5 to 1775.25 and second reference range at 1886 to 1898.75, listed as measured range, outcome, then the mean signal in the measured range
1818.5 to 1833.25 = -1.6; 20.2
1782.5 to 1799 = 0.1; 17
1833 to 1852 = -2.4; 21.1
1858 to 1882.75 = -1.4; 20.7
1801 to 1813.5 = -0.2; 17.8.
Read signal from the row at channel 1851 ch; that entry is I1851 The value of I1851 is 21.9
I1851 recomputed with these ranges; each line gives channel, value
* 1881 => 20.7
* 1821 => 20.3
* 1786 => 16.4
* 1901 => 20.6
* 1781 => 15.7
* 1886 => 20.2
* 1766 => 16.2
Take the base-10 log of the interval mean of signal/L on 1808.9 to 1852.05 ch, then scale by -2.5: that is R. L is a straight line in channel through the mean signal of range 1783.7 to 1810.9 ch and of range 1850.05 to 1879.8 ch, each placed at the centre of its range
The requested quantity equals -0.05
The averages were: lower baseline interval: 17.4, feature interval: 20.1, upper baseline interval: 20.9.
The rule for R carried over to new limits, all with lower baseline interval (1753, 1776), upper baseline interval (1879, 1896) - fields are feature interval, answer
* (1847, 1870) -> -0.08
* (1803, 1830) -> -0.06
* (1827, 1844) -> -0.11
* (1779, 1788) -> 0.05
